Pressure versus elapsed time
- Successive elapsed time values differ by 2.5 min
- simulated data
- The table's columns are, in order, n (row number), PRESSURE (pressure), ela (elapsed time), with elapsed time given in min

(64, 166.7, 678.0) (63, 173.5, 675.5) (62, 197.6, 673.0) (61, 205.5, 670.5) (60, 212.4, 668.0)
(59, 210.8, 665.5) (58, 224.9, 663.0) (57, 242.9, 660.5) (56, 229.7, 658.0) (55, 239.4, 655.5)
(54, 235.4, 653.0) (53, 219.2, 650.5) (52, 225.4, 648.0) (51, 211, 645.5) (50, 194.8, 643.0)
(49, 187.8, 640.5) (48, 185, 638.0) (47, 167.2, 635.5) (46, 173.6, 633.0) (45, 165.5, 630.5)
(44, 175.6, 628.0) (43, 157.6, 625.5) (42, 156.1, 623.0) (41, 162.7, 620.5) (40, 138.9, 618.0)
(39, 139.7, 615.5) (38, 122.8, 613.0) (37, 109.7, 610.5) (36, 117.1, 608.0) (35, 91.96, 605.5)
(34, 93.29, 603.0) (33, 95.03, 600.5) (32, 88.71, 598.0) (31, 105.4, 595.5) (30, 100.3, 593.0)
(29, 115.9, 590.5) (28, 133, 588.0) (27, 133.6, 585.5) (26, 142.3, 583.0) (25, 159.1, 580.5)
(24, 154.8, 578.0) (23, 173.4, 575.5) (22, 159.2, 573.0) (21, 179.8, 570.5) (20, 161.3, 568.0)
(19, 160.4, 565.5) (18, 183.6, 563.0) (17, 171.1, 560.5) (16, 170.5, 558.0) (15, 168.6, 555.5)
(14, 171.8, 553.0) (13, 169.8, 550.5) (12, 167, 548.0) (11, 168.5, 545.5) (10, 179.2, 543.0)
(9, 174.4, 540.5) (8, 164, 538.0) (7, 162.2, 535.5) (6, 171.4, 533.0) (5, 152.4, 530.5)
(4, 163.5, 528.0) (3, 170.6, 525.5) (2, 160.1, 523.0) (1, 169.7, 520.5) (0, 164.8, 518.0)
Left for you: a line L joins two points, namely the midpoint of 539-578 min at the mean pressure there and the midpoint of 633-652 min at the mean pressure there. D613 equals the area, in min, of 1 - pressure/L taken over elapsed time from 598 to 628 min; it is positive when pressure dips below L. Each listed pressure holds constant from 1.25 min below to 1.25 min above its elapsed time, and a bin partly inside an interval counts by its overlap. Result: 9.9 min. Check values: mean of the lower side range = 170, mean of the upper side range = 197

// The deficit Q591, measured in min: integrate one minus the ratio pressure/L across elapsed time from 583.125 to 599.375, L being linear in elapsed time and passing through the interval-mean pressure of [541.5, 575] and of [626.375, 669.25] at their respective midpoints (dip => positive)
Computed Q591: 6.1 min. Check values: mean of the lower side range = 170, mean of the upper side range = 205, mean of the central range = 115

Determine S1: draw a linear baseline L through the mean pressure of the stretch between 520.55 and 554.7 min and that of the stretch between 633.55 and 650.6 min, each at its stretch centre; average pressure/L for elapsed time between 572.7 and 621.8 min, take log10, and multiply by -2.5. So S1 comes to 0.406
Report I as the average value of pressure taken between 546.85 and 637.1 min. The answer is 146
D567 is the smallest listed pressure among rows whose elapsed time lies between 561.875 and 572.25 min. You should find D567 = 160.4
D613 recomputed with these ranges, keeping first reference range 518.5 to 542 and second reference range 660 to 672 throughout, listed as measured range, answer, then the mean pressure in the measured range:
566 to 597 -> 6.9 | 143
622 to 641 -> 3.1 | 171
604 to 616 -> 5.0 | 114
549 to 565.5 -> 0.4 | 172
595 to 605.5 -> 5.3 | 94.5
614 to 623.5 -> 2.4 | 148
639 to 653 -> 0.0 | 210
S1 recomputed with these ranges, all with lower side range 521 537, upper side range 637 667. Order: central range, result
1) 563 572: 0.07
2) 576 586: 0.23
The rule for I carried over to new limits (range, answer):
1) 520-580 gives 168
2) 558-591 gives 157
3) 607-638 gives 151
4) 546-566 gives 171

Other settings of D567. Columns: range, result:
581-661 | 88.71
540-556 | 167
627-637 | 165.5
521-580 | 152.4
